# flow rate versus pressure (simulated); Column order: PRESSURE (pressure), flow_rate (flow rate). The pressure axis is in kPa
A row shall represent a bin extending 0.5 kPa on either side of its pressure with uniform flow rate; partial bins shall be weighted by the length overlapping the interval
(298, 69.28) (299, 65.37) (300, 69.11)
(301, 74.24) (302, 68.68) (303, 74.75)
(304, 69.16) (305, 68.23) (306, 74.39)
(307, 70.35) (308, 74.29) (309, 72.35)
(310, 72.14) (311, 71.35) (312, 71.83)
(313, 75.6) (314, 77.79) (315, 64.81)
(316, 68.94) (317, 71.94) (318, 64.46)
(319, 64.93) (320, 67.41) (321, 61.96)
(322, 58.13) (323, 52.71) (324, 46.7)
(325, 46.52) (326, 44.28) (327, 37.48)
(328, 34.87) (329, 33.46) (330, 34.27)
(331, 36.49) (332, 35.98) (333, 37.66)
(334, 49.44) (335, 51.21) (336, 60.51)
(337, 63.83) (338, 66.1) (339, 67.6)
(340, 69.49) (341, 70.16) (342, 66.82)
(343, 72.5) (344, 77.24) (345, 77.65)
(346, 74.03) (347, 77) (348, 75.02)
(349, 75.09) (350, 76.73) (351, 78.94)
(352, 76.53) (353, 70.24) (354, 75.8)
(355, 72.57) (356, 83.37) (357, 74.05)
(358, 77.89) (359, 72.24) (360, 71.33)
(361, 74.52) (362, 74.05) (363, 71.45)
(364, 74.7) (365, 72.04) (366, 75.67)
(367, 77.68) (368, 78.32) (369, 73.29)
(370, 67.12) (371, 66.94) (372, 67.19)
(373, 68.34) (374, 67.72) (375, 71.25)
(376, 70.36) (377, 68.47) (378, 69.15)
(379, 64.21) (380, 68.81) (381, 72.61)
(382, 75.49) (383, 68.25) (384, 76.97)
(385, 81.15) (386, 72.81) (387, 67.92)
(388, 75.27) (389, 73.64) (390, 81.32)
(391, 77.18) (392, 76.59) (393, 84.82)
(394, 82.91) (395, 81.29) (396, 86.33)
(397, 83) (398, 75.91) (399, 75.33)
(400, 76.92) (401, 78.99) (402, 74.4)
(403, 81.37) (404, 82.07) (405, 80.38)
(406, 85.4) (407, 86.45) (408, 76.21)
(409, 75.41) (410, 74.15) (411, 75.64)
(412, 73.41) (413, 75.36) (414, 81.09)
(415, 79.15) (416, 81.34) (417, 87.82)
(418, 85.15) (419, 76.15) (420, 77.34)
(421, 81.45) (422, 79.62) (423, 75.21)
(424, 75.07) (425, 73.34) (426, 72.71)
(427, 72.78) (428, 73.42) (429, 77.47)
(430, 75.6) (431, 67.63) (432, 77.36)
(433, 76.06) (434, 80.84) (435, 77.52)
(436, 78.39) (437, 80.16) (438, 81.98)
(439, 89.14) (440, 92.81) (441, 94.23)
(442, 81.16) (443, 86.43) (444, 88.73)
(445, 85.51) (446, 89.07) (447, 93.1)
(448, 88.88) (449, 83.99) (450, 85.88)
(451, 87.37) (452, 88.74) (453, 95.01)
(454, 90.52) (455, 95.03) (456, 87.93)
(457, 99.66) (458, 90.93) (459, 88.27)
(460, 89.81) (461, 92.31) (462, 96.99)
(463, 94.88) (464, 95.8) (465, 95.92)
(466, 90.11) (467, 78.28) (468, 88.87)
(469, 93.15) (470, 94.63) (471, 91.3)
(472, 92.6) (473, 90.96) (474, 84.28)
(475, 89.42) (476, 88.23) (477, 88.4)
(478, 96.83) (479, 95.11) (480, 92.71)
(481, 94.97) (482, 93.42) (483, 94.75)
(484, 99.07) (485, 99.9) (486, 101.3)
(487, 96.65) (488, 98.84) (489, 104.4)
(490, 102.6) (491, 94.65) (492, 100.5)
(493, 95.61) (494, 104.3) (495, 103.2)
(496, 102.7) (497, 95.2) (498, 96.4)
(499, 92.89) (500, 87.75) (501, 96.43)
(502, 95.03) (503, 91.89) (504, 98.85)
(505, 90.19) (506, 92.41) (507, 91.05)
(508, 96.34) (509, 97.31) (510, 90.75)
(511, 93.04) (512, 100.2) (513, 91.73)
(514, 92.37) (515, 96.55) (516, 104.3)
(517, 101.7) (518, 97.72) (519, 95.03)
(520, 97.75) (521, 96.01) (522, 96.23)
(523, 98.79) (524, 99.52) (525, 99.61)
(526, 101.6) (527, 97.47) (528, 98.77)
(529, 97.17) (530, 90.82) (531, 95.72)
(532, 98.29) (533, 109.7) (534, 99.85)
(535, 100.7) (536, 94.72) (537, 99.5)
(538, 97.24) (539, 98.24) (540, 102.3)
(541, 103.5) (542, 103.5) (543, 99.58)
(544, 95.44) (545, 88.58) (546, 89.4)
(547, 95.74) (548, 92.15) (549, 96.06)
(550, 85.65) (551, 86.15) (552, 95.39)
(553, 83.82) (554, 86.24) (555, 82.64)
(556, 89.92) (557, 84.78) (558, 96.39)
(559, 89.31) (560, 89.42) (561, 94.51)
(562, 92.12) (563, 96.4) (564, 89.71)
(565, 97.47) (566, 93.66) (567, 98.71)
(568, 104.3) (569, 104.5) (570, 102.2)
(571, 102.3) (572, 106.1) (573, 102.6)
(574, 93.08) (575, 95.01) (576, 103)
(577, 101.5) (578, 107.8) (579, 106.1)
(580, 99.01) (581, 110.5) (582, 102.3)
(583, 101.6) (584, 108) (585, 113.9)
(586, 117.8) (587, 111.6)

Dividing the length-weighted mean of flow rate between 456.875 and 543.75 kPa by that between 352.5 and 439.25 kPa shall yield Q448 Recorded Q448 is 1.26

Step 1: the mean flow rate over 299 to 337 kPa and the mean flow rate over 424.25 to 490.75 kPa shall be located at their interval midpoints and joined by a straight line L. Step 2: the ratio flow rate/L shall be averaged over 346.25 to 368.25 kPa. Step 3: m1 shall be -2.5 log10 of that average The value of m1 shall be -0.111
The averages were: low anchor 59.8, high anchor 88.7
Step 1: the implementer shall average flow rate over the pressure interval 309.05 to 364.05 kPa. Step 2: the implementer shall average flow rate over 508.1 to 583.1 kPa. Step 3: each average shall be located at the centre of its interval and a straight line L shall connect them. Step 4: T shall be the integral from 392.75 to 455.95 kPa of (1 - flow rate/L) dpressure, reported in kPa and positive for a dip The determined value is -2.7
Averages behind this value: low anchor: 64.5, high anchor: 96.9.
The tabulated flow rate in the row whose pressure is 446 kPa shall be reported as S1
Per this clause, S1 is 89.07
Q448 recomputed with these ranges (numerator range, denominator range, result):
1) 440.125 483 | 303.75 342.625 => 1.52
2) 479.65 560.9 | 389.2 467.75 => 1.16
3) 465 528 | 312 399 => 1.40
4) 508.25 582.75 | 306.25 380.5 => 1.46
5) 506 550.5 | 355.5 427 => 1.28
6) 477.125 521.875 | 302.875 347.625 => 1.56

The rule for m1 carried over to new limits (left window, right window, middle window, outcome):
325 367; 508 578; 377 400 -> -0.061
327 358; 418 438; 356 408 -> -0.084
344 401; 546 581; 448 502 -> -0.095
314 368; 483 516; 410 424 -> 0.015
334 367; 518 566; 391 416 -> -0.011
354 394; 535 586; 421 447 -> 0.010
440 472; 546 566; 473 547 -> -0.069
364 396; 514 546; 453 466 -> -0.077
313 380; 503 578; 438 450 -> -0.092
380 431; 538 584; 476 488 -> -0.103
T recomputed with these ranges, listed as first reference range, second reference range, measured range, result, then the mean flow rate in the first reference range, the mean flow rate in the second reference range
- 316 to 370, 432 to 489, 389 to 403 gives -0.6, 64.7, 90.3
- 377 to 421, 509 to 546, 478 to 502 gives -1.5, 77.5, 97.8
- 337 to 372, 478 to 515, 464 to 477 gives 0.3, 73.4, 96.2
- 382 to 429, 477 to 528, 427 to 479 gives -0.1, 78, 96.8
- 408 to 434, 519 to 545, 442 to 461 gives -1.5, 76.9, 98.6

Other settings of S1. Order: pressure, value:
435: 77.52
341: 70.16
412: 73.41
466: 90.11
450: 85.88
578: 107.8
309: 72.35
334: 49.44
